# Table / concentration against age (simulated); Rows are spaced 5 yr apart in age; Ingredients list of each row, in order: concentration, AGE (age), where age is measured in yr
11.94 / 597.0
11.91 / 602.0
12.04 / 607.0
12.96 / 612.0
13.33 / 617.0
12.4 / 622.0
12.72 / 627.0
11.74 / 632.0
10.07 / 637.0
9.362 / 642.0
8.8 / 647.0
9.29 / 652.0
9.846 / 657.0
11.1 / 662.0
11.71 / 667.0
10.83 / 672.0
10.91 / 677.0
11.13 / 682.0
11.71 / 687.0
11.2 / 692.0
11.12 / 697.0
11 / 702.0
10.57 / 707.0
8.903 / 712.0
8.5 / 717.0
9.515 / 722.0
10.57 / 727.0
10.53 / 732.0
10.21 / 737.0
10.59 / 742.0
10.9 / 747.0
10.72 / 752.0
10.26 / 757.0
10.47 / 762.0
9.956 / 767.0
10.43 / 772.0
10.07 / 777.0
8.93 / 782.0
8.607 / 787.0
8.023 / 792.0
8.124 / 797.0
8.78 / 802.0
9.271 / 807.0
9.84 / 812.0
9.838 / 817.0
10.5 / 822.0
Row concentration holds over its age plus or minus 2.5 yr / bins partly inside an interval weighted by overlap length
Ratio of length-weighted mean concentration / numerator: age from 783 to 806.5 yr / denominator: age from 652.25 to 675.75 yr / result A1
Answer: 0.79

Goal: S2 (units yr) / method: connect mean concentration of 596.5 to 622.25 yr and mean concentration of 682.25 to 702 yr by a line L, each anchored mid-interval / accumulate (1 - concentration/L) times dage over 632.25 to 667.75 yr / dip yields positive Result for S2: 5.5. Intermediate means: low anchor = 12.5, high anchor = 11.3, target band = 10.1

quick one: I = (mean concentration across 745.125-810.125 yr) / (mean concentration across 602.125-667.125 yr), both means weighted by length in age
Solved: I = 0.86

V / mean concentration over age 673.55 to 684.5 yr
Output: 11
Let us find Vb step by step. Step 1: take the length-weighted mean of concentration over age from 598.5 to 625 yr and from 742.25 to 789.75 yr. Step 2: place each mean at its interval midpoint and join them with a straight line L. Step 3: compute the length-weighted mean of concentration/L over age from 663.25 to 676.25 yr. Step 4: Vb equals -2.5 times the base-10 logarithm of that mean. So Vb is 0.04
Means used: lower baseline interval 12.5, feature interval 11.2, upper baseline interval 10.1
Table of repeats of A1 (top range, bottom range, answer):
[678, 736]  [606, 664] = 0.94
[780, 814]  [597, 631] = 0.70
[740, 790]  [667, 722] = 0.95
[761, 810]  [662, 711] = 0.83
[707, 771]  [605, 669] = 0.91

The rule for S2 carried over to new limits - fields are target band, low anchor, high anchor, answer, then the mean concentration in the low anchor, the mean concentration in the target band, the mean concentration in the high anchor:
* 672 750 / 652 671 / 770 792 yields -3.0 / 10.7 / 10.5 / 9.32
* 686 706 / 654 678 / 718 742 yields -1.2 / 10.8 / 11.2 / 10.1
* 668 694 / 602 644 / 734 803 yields -0.4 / 11.9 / 11.2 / 9.75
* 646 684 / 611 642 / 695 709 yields 3.0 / 11.9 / 10.5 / 10.9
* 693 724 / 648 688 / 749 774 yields 1.7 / 10.7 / 10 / 10.4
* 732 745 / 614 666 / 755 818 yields -0.7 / 10.9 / 10.4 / 9.41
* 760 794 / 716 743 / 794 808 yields -1.4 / 10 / 9.51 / 8.64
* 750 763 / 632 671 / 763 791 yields -1.1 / 10.2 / 10.5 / 9.56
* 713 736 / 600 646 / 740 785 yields 1.9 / 11.7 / 9.75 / 10.2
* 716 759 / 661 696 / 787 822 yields -0.2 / 11.2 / 10.3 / 9.06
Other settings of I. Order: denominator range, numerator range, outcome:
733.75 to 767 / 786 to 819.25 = 0.85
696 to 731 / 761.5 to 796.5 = 0.94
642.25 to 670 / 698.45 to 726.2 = 0.97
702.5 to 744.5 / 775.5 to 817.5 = 0.90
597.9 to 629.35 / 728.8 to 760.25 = 0.84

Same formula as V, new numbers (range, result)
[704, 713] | 9.95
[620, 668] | 10.7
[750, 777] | 10.3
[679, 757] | 10.5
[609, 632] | 12.7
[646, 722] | 10.4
